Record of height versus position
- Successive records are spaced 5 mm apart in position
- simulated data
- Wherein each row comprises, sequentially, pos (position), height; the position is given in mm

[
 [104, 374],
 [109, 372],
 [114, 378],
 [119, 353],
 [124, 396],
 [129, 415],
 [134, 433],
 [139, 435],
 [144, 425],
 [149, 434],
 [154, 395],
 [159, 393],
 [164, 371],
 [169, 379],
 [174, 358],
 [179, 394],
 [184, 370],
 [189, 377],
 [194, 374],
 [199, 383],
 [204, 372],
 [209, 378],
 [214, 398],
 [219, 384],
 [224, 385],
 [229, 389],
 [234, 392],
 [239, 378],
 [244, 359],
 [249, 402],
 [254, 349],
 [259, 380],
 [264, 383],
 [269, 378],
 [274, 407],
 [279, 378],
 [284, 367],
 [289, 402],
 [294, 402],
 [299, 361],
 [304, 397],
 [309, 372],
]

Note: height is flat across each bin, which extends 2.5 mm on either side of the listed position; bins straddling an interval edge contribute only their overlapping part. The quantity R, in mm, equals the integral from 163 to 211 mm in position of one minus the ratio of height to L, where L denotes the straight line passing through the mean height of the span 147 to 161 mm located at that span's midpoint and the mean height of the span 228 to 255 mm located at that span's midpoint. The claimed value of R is 2.5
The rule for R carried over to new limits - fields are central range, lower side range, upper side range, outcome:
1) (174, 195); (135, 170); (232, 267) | 1.1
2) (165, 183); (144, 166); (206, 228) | 1.0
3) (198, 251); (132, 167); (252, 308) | 1.5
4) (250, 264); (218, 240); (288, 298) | 0.7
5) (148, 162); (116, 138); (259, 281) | -0.2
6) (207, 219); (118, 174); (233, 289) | 0.0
